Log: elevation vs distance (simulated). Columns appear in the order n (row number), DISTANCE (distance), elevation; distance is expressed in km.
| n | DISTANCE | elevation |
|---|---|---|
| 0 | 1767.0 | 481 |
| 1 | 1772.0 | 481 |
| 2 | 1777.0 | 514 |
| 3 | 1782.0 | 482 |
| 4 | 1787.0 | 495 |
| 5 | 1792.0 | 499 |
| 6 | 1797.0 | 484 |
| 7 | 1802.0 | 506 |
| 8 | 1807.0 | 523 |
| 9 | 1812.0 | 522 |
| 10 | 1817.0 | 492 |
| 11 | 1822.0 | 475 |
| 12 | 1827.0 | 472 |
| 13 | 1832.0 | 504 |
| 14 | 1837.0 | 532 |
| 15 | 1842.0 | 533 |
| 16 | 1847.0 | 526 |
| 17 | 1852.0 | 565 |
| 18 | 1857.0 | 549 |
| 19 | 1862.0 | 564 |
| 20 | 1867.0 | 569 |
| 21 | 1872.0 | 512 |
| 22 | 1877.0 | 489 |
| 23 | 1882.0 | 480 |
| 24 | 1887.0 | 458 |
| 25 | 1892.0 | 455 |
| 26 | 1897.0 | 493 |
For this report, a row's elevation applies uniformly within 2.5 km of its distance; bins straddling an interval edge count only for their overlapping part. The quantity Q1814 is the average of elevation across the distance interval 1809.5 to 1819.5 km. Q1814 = 507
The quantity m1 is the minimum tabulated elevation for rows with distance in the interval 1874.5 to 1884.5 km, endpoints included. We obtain 480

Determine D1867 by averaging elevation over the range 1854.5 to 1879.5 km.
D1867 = 537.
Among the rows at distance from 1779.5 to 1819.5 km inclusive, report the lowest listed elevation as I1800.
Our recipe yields 482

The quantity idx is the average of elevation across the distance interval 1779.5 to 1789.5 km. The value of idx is 488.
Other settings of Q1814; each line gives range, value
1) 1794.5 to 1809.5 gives 504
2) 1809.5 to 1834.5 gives 493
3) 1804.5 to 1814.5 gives 522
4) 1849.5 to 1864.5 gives 559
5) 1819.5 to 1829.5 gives 474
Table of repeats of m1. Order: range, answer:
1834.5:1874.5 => 512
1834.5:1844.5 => 532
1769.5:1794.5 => 481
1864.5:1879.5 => 489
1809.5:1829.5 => 472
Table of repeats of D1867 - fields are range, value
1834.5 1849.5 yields 530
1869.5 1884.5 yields 494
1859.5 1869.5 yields 566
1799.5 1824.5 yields 504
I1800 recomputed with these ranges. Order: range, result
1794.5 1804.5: 484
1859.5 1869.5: 564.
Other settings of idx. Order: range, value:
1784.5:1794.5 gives 497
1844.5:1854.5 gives 546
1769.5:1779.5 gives 498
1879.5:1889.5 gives 469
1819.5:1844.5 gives 503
